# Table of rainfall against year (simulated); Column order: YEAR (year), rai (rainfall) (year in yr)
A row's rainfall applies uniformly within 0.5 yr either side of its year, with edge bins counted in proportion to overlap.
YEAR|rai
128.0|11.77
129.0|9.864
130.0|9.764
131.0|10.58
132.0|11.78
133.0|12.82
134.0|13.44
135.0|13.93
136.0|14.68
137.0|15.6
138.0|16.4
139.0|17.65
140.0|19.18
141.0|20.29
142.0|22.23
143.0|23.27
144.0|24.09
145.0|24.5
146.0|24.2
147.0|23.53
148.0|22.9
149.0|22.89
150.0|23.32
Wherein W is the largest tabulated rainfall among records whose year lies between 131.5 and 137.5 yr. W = 15.6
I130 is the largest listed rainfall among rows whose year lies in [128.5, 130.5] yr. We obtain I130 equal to 9.864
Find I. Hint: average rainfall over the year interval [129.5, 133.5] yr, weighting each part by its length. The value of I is 11.2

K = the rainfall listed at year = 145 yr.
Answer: 24.5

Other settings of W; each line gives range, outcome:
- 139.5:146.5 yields 24.5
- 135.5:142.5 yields 22.23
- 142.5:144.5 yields 24.09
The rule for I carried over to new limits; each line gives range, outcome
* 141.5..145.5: 23.5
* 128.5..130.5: 9.81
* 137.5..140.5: 17.7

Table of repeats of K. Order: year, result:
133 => 12.82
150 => 23.32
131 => 10.58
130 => 9.764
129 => 9.864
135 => 13.93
